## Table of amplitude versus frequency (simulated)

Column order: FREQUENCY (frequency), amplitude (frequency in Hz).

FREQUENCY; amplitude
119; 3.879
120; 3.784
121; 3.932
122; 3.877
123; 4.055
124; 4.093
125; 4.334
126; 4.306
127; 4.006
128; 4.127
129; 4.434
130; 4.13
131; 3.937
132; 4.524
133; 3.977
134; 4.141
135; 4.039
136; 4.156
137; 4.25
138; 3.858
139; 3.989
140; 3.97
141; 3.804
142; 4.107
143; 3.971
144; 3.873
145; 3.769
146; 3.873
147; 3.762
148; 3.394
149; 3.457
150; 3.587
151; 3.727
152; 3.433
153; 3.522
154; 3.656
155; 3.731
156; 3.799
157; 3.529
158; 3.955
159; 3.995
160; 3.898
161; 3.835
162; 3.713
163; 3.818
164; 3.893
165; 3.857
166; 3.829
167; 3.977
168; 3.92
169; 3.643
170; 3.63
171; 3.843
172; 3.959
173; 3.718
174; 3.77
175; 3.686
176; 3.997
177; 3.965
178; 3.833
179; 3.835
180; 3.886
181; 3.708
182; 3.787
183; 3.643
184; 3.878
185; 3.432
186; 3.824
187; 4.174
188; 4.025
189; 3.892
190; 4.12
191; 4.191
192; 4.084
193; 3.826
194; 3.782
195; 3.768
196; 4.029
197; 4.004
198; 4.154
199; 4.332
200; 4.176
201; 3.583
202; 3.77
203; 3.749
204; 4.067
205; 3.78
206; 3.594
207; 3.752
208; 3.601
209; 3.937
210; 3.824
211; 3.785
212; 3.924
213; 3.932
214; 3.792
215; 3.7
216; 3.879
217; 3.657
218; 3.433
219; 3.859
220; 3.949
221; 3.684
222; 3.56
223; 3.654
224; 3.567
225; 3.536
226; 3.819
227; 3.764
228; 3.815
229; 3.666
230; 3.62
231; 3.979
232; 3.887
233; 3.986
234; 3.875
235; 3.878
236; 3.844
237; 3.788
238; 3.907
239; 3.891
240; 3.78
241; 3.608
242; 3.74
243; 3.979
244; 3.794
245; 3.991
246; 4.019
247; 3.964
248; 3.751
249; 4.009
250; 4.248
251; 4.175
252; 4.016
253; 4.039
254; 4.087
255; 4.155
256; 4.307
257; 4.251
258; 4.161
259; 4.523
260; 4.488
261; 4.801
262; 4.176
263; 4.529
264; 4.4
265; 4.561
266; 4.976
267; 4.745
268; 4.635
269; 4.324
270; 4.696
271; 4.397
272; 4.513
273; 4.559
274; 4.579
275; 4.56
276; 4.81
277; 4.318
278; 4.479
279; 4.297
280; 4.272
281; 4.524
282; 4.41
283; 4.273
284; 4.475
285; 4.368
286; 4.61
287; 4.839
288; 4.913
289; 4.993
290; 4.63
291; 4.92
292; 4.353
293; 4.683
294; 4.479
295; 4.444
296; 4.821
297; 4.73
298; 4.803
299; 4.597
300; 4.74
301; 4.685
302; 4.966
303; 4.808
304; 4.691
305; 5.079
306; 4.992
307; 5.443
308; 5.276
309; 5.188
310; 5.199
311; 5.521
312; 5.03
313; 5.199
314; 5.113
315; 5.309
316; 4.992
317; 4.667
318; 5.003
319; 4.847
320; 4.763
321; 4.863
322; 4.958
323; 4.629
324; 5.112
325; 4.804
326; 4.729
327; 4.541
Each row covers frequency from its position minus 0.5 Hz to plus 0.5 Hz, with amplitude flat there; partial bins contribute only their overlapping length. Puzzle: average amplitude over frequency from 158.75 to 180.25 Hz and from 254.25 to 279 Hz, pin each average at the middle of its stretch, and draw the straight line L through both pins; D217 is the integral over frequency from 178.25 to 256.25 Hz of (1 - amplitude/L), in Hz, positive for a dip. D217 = 5.4 Hz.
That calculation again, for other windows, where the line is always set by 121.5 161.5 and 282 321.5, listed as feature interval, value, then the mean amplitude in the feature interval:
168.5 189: 1.6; 3.81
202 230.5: 4.0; 3.75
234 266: 3.2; 4.1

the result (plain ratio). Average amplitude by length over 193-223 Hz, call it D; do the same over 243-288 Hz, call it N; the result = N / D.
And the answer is 1.14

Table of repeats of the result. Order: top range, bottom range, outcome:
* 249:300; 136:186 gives 1.18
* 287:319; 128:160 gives 1.26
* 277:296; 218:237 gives 1.21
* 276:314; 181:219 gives 1.23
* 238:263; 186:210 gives 1.04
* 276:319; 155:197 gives 1.24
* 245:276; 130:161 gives 1.13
